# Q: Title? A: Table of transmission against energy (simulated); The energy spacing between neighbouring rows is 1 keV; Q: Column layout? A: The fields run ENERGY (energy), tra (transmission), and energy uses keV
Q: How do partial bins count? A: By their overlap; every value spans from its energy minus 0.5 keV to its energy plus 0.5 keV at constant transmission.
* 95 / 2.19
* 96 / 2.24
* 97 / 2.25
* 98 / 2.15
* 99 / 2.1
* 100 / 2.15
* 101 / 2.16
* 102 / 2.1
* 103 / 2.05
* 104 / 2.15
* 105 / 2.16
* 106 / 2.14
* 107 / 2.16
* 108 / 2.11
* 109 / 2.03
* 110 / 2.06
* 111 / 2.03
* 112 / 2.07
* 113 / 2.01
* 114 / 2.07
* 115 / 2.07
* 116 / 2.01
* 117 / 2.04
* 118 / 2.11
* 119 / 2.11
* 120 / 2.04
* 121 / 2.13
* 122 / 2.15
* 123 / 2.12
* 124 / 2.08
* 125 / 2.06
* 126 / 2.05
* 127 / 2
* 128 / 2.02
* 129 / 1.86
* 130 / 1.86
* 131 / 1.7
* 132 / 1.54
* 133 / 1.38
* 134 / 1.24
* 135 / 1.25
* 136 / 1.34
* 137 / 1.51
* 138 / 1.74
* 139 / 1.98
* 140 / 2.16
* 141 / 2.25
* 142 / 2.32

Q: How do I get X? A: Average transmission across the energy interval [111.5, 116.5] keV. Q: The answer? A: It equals 2.05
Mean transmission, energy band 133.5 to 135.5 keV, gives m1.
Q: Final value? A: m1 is 1.25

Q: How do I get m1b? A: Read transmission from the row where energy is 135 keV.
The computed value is 1.25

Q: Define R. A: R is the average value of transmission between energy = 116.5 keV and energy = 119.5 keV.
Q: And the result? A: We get 2.09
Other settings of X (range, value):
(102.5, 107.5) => 2.13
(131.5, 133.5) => 1.46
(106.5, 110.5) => 2.09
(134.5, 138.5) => 1.46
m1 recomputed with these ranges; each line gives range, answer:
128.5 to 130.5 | 1.86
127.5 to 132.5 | 1.8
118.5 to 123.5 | 2.11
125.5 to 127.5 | 2.02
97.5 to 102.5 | 2.13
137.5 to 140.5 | 1.96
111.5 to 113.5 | 2.04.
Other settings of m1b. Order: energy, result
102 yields 2.1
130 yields 1.86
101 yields 2.16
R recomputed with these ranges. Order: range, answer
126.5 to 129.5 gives 1.96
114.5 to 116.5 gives 2.04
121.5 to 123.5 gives 2.13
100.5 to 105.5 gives 2.12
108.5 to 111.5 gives 2.04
